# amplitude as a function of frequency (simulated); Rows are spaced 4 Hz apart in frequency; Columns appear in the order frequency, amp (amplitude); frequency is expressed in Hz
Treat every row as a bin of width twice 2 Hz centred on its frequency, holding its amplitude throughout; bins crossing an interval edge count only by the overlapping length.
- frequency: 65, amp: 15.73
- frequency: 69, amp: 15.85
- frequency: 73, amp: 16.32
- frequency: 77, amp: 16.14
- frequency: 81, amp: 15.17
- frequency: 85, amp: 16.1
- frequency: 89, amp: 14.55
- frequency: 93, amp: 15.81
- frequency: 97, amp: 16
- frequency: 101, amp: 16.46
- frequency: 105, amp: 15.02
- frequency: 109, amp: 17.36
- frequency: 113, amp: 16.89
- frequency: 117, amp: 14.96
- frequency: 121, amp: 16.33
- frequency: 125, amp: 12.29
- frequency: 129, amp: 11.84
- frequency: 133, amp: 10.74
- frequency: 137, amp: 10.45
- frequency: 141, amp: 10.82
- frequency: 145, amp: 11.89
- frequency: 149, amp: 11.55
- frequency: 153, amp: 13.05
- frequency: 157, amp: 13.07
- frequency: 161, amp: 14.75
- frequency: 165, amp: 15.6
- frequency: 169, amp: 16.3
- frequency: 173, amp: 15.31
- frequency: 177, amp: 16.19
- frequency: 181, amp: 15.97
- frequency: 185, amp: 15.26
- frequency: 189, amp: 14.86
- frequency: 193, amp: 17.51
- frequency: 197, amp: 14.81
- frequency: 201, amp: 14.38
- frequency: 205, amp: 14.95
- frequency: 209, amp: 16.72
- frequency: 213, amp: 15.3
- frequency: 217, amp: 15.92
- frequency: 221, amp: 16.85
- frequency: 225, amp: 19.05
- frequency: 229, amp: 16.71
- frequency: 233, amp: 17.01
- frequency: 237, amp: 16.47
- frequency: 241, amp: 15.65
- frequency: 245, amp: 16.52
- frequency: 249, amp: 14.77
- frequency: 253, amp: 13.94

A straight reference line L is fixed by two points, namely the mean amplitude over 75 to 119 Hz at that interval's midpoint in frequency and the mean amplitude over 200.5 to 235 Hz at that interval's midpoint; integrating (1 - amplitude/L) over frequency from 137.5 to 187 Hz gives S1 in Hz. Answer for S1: 6.5 Hz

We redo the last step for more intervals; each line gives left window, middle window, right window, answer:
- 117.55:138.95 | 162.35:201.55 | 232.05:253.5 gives -4.5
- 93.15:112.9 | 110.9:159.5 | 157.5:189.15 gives 9.3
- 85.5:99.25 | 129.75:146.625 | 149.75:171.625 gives 4.3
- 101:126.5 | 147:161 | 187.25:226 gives 2.6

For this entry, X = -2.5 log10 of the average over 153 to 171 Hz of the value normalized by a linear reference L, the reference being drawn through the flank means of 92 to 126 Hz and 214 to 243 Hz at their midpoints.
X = 0.10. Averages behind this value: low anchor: 15.8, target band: 14.7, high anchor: 16.8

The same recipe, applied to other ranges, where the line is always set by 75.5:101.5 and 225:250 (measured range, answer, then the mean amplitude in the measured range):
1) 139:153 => 0.34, 11.7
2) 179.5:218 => 0.05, 15.6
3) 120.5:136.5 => 0.28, 12.2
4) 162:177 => 0.03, 15.7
